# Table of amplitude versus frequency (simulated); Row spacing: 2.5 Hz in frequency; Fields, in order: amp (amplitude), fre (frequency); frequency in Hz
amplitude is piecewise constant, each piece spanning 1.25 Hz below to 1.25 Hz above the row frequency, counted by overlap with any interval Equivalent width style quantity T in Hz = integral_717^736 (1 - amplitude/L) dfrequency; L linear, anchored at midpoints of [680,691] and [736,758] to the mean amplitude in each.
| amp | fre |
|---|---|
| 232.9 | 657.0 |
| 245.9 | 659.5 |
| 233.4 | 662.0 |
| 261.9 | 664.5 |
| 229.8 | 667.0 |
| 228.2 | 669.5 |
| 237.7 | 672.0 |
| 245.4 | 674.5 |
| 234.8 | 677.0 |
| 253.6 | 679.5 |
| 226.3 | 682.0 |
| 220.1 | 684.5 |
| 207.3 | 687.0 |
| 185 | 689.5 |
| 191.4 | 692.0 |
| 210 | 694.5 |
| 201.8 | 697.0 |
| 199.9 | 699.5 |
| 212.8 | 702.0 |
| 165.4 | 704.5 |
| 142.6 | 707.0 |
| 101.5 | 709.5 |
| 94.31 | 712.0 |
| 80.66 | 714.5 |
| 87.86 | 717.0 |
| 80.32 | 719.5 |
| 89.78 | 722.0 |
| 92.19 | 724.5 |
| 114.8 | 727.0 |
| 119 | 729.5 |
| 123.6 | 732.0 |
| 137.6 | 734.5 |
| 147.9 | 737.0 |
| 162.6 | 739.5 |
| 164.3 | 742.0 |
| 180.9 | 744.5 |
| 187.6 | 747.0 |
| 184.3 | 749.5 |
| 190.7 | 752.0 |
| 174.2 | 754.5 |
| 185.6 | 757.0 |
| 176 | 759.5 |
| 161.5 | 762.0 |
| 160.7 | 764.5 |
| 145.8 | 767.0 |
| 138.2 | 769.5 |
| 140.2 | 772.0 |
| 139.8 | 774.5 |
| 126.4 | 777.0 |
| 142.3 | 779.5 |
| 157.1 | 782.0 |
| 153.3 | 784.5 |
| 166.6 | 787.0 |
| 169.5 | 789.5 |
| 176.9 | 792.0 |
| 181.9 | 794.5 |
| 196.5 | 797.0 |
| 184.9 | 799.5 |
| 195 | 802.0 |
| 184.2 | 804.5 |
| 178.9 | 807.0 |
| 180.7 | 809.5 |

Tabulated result 8.1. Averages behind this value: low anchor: 212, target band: 107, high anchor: 176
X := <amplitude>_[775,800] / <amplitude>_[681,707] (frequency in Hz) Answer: 0.8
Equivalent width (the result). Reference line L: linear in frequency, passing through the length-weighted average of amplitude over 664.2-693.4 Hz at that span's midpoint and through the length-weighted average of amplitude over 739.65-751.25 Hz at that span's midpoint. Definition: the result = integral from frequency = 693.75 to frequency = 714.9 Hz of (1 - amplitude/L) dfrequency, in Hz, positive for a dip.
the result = 5.10 Hz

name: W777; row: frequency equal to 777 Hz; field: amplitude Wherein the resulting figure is 126.4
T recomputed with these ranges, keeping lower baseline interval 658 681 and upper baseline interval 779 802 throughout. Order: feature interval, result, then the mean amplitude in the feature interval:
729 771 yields 7.1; 162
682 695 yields 1.4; 205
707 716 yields 4.9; 99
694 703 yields 0.8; 206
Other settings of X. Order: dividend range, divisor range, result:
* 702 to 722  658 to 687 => 0.48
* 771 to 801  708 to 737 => 1.55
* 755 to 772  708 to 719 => 1.75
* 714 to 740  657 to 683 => 0.47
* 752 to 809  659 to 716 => 0.83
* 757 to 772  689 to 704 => 0.79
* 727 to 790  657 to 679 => 0.65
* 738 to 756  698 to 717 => 1.27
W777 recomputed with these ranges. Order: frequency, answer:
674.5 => 245.4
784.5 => 153.3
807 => 178.9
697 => 201.8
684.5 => 220.1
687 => 207.3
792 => 176.9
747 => 187.6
